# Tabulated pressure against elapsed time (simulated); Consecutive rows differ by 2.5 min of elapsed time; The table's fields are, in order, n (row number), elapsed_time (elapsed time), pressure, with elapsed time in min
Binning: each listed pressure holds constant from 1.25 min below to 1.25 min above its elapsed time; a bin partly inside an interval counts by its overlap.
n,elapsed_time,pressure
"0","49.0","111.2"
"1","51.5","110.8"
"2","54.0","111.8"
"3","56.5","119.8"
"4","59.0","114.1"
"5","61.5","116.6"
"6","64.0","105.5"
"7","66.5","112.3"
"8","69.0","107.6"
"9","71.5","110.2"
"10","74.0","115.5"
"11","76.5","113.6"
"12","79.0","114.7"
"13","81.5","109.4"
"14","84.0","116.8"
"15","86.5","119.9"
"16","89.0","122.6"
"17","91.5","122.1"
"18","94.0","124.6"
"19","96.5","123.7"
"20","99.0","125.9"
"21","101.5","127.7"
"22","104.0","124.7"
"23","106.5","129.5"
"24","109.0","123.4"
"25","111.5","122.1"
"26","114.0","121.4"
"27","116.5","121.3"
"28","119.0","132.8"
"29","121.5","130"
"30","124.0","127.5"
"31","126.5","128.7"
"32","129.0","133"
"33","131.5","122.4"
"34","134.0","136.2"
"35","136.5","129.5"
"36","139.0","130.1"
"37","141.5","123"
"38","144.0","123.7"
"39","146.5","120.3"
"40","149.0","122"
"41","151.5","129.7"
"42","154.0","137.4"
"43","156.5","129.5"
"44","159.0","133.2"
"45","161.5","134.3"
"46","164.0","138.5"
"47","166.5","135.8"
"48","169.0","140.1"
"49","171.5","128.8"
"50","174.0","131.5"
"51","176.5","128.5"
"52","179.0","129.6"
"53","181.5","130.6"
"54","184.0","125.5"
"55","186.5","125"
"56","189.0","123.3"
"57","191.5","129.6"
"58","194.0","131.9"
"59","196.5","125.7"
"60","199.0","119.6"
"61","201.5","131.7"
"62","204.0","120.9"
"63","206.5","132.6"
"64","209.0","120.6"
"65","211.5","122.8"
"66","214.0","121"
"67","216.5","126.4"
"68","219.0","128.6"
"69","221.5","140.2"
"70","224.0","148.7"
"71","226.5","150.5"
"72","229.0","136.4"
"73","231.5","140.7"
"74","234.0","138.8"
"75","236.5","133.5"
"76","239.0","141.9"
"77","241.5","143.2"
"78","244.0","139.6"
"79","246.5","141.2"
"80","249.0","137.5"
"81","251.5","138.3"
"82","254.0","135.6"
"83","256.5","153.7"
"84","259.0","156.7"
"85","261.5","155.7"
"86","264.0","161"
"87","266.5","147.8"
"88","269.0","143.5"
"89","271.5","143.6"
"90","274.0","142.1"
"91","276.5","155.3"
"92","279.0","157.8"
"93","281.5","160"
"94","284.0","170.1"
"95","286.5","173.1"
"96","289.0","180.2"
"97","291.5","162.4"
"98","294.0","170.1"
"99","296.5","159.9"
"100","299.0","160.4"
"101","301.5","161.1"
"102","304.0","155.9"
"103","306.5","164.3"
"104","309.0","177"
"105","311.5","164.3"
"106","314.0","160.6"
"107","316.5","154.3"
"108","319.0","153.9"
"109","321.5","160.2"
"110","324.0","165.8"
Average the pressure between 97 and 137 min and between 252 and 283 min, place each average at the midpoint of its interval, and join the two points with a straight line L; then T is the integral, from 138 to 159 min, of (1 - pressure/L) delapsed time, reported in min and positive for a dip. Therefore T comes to 0.8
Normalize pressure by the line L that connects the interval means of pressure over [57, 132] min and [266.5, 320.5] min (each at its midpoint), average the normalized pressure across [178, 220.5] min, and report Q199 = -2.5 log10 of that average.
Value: 0.12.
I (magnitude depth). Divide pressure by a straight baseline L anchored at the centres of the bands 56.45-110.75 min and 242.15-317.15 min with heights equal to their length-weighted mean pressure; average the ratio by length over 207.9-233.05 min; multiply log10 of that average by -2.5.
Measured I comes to 0.09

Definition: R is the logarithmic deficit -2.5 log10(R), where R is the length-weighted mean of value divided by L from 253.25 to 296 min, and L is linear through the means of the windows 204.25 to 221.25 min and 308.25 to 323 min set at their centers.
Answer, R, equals -0.07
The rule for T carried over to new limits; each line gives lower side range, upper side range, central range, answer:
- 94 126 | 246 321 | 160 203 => 2.6 min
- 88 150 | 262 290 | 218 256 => 2.4 min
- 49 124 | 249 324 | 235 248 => 0.8 min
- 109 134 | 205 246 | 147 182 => -0.4 min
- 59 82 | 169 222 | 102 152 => -3.2 min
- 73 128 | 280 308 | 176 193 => 1.7 min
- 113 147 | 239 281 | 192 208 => 1.3 min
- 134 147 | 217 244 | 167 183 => 0.0 min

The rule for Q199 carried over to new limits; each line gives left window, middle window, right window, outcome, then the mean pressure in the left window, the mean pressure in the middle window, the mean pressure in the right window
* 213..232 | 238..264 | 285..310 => 0.02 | 137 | 145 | 166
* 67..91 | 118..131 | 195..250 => -0.08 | 115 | 130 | 134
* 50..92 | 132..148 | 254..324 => 0.01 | 114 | 127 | 159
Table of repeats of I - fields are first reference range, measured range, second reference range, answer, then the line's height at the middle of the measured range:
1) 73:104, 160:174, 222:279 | -0.025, 132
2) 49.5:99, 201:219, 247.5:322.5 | 0.140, 142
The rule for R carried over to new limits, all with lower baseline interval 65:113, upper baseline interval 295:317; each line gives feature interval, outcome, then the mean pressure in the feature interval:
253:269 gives 0.015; 151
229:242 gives 0.070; 139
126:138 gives -0.019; 130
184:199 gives 0.108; 126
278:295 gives -0.062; 168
